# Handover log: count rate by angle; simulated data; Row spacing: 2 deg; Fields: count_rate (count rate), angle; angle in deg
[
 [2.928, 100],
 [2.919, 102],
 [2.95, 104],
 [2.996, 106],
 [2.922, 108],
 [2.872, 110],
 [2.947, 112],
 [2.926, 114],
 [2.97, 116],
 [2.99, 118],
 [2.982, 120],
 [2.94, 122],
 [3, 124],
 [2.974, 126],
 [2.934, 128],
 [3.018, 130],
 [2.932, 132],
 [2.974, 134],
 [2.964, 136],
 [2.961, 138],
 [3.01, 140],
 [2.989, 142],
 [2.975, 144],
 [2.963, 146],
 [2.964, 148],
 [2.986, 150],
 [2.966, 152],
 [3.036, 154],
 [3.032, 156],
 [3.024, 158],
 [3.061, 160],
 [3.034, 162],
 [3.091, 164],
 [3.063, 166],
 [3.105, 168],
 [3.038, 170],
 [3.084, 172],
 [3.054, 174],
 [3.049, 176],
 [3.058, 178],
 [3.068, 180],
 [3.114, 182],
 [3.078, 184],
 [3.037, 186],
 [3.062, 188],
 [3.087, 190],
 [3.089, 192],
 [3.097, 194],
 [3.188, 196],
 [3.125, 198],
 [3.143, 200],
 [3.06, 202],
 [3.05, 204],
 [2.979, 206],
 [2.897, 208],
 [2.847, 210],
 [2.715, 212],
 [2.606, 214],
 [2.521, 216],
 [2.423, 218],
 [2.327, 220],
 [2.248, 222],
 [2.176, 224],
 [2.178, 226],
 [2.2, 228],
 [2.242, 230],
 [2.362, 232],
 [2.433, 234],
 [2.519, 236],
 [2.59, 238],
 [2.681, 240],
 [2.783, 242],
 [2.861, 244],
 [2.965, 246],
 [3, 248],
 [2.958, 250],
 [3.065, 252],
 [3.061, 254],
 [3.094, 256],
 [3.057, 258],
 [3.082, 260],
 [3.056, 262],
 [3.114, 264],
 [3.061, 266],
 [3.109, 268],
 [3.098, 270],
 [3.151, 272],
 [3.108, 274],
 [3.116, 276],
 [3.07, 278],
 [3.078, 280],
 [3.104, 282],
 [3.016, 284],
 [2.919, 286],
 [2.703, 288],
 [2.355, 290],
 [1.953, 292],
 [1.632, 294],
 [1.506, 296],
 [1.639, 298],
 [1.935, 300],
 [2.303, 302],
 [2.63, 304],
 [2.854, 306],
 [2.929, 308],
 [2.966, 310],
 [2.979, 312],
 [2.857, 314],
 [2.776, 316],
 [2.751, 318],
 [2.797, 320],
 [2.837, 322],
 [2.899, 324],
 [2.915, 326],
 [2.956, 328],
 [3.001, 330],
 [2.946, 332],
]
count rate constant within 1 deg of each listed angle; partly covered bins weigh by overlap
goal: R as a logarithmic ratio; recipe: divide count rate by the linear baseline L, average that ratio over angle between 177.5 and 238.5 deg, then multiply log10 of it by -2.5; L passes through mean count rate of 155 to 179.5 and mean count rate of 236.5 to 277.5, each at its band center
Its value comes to 0.10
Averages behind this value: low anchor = 3.06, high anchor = 3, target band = 2.76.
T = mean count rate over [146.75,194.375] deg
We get 3.05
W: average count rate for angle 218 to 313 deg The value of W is 2.68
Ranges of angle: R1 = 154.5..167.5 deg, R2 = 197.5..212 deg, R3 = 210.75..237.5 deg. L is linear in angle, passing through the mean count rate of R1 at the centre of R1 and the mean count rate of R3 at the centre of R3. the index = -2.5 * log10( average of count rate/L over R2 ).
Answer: -0.15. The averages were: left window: 3.05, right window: 2.39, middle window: 2.99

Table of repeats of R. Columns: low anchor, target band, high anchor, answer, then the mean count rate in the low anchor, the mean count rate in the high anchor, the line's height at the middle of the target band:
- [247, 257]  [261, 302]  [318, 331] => 0.12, 3.04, 2.89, 2.98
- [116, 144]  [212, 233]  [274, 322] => 0.18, 2.97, 2.62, 2.78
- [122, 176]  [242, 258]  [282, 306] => -0.19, 3.01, 2.3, 2.51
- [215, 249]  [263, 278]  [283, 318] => -0.24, 2.5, 2.48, 2.49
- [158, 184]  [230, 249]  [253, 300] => 0.08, 3.07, 2.77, 2.87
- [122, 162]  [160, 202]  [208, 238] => -0.14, 2.99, 2.44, 2.72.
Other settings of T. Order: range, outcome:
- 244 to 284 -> 3.06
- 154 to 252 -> 2.85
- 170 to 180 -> 3.06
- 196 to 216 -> 2.93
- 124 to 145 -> 2.97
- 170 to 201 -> 3.09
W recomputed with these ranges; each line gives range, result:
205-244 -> 2.52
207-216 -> 2.74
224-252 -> 2.6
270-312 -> 2.62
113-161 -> 2.98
